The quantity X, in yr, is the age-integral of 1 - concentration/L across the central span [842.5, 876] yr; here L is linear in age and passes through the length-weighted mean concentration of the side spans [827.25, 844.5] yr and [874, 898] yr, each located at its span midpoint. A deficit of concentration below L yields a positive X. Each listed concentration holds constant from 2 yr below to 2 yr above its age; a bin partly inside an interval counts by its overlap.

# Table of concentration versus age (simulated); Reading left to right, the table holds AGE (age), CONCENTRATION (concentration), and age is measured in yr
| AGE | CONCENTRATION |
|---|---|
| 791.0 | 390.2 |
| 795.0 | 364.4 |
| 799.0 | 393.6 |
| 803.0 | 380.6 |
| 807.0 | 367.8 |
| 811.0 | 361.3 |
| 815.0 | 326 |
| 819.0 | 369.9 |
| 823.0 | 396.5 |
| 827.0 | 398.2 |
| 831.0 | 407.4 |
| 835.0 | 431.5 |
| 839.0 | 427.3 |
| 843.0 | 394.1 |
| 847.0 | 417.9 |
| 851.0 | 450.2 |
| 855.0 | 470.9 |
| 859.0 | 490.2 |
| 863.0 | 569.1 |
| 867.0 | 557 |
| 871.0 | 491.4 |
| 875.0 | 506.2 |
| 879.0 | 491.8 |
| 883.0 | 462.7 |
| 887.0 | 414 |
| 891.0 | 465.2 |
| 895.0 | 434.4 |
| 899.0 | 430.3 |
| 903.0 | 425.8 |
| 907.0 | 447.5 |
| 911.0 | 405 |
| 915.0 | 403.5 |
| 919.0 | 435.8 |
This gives -3.9 yr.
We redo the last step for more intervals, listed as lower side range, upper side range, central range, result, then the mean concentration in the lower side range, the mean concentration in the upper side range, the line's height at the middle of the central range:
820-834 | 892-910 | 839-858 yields -1.2 yr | 401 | 435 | 411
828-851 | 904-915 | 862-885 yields -5.0 yr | 418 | 422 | 420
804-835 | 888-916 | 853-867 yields -3.9 yr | 379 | 431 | 404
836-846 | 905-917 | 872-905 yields -3.0 yr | 414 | 419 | 417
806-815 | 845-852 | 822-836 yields -0.5 yr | 356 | 432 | 393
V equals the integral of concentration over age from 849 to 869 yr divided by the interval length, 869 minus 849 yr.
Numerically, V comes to 507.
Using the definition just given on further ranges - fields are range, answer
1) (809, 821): 352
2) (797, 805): 387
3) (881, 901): 441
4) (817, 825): 383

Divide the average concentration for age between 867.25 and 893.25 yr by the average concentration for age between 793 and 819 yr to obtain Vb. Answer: 1.30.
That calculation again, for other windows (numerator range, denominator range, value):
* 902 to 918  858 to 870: 0.78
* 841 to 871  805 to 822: 1.34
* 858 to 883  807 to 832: 1.37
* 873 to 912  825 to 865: 1.01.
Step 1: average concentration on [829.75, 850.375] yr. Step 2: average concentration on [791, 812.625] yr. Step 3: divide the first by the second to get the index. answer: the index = 1.11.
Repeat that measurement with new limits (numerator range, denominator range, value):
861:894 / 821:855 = 1.18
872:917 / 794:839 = 1.16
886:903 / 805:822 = 1.22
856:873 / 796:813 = 1.40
